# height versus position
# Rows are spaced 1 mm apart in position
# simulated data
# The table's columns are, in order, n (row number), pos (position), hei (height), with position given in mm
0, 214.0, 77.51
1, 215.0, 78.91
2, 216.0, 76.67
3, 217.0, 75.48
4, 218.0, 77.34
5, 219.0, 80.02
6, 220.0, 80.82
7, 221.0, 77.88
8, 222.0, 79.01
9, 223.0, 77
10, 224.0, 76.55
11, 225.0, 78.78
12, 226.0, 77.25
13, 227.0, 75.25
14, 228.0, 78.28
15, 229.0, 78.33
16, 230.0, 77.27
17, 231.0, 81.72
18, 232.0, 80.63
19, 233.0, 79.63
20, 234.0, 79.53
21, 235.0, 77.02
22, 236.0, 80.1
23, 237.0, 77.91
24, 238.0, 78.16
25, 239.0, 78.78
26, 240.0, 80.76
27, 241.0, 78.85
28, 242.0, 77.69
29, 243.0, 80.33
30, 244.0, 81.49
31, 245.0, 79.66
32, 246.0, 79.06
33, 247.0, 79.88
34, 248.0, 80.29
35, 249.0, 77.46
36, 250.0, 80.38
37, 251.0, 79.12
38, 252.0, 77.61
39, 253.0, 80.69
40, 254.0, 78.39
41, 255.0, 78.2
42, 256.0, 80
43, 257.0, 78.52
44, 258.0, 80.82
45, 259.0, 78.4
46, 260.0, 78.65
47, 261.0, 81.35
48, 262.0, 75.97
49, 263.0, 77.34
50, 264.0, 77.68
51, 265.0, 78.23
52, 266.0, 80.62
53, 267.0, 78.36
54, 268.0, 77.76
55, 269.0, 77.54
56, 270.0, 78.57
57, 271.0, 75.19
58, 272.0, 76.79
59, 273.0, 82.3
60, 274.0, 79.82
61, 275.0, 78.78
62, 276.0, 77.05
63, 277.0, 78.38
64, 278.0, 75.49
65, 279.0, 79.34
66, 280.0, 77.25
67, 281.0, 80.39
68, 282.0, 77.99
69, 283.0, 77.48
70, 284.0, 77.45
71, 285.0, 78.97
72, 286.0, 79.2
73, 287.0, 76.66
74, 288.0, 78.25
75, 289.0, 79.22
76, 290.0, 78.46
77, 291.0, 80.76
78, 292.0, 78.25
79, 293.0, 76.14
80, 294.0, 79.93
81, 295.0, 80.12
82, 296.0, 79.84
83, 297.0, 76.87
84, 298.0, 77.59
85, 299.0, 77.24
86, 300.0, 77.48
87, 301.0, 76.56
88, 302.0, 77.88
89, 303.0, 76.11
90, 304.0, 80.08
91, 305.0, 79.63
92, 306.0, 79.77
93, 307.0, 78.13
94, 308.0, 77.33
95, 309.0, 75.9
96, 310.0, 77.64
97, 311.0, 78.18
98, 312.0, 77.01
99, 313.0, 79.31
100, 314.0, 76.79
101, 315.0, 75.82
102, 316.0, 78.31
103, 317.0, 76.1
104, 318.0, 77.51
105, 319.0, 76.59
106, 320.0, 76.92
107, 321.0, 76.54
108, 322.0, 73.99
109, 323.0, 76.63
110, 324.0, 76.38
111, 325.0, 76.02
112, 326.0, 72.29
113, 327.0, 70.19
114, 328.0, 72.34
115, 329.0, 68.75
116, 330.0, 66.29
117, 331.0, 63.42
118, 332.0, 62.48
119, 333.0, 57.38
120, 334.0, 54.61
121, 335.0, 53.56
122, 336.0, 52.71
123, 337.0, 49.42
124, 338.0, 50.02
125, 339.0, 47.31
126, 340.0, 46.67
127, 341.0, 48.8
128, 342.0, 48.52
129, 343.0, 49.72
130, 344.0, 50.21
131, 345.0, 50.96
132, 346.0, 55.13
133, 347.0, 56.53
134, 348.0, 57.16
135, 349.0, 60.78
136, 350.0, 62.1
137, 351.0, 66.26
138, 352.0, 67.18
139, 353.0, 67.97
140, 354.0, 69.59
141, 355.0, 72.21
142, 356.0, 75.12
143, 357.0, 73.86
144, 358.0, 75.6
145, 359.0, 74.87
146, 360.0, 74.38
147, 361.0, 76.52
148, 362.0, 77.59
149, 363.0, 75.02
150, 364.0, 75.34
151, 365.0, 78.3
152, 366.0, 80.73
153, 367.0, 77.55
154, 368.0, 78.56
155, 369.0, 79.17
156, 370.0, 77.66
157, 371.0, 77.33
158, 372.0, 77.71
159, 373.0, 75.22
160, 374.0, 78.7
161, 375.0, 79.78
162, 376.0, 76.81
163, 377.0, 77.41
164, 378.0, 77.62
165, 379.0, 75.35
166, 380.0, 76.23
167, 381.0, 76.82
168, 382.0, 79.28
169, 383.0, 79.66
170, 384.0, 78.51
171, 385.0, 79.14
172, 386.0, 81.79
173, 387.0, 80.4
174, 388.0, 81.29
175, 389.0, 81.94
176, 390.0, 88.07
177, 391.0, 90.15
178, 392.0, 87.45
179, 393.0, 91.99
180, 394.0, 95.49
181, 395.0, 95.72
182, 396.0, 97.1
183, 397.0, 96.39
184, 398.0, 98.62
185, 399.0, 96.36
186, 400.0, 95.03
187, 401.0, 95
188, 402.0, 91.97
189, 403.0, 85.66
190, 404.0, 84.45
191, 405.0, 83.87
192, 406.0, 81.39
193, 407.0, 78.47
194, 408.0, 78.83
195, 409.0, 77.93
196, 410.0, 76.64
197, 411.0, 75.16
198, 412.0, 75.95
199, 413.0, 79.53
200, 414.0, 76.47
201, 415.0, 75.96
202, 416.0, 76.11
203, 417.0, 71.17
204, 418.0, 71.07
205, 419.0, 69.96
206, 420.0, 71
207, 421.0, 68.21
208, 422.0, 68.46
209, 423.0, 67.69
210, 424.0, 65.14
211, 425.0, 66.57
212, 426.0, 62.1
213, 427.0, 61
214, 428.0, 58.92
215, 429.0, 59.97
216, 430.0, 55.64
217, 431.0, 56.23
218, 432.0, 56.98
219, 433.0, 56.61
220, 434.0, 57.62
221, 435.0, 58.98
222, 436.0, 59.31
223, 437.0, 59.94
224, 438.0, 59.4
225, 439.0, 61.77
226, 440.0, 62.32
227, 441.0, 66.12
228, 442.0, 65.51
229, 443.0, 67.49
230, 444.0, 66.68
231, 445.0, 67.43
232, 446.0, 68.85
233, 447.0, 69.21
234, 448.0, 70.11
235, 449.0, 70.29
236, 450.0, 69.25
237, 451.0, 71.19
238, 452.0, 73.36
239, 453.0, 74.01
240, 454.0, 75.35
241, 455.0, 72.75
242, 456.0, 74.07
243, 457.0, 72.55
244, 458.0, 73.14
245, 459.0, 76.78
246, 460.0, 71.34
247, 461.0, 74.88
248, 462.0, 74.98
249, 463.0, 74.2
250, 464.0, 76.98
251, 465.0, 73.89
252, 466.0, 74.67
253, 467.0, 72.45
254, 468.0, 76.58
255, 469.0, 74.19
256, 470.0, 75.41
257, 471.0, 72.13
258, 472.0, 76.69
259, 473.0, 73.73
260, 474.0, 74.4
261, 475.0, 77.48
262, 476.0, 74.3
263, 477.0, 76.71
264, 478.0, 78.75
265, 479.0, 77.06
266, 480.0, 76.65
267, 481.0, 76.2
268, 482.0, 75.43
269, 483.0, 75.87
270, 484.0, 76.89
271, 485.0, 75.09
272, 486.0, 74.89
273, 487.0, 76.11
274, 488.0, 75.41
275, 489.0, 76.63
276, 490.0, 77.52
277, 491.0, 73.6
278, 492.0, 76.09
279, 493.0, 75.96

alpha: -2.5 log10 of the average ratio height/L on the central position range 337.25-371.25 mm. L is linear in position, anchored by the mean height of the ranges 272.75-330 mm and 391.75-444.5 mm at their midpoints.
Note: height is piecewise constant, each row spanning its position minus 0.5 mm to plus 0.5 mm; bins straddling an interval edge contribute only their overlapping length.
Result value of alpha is 0.15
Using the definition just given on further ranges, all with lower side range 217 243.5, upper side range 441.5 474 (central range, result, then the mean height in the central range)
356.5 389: -0.04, 77.7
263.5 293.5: -0.01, 78.3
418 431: 0.14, 64.5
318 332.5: 0.06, 72.2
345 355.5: 0.20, 62.9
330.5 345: 0.40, 52.4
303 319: -0.02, 77.7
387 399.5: -0.22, 91.3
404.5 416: -0.06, 78.1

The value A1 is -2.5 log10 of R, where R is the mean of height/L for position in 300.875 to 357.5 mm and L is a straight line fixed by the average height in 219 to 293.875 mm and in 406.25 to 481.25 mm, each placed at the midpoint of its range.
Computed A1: 0.12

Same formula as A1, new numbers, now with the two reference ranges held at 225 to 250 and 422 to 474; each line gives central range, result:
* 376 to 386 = -0.09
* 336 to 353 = 0.32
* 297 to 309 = -0.03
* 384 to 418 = -0.20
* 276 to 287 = -0.02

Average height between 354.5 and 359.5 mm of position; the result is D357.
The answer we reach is 74.3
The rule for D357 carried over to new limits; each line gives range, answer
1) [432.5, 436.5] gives 58.1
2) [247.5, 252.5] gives 79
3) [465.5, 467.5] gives 73.6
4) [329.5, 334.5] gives 60.8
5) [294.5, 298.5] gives 78.6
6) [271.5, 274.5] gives 79.6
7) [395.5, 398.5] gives 97.4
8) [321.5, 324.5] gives 75.7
